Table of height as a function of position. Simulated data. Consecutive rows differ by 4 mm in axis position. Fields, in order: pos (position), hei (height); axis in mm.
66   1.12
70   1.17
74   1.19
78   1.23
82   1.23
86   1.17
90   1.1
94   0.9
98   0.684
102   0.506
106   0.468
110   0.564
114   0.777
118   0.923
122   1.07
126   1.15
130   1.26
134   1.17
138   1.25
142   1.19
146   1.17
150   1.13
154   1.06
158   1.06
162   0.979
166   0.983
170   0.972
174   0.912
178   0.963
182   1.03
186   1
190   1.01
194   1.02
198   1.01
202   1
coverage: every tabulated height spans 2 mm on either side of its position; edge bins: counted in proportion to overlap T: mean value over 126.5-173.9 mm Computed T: 1.1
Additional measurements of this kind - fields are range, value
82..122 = 0.824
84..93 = 1.11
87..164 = 0.972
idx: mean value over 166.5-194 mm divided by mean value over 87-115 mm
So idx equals 1.35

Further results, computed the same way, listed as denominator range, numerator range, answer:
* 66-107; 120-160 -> 1.17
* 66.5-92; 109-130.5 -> 0.81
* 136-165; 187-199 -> 0.91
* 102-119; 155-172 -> 1.55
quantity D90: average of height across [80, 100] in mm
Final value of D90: 1.02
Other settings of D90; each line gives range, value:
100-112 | 0.513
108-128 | 0.897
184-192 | 1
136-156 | 1.16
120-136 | 1.16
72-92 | 1.18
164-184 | 0.972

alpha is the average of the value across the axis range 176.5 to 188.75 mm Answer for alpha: 1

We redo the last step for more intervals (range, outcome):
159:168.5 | 0.989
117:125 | 1.02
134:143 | 1.21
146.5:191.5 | 1.01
